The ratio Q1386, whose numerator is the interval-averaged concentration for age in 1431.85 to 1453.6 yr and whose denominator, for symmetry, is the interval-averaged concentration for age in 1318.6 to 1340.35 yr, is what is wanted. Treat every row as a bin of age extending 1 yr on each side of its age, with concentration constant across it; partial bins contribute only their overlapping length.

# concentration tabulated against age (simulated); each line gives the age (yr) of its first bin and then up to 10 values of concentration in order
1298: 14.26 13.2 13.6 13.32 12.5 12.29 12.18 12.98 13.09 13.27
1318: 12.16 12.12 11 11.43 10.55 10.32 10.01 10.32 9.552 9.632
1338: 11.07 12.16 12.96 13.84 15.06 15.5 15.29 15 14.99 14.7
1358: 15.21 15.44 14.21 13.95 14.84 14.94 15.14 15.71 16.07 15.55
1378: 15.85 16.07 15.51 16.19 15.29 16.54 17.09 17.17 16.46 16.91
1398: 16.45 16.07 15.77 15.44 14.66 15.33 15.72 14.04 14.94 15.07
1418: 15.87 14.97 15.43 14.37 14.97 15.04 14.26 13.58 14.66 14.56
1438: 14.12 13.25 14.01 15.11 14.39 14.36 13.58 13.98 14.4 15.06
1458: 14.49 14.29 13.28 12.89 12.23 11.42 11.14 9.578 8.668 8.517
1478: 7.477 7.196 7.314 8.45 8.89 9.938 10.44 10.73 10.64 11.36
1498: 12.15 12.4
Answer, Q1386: 1.32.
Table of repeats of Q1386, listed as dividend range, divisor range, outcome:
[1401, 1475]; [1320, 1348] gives 1.21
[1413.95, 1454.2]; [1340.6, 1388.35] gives 0.96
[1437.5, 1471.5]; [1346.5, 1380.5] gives 0.89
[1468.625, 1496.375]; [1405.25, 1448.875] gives 0.63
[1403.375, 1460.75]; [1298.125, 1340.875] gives 1.24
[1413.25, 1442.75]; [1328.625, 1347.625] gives 1.25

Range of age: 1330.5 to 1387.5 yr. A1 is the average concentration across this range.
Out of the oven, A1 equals 14.3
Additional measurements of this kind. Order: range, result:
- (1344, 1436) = 15.3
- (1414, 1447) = 14.6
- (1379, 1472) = 14.7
